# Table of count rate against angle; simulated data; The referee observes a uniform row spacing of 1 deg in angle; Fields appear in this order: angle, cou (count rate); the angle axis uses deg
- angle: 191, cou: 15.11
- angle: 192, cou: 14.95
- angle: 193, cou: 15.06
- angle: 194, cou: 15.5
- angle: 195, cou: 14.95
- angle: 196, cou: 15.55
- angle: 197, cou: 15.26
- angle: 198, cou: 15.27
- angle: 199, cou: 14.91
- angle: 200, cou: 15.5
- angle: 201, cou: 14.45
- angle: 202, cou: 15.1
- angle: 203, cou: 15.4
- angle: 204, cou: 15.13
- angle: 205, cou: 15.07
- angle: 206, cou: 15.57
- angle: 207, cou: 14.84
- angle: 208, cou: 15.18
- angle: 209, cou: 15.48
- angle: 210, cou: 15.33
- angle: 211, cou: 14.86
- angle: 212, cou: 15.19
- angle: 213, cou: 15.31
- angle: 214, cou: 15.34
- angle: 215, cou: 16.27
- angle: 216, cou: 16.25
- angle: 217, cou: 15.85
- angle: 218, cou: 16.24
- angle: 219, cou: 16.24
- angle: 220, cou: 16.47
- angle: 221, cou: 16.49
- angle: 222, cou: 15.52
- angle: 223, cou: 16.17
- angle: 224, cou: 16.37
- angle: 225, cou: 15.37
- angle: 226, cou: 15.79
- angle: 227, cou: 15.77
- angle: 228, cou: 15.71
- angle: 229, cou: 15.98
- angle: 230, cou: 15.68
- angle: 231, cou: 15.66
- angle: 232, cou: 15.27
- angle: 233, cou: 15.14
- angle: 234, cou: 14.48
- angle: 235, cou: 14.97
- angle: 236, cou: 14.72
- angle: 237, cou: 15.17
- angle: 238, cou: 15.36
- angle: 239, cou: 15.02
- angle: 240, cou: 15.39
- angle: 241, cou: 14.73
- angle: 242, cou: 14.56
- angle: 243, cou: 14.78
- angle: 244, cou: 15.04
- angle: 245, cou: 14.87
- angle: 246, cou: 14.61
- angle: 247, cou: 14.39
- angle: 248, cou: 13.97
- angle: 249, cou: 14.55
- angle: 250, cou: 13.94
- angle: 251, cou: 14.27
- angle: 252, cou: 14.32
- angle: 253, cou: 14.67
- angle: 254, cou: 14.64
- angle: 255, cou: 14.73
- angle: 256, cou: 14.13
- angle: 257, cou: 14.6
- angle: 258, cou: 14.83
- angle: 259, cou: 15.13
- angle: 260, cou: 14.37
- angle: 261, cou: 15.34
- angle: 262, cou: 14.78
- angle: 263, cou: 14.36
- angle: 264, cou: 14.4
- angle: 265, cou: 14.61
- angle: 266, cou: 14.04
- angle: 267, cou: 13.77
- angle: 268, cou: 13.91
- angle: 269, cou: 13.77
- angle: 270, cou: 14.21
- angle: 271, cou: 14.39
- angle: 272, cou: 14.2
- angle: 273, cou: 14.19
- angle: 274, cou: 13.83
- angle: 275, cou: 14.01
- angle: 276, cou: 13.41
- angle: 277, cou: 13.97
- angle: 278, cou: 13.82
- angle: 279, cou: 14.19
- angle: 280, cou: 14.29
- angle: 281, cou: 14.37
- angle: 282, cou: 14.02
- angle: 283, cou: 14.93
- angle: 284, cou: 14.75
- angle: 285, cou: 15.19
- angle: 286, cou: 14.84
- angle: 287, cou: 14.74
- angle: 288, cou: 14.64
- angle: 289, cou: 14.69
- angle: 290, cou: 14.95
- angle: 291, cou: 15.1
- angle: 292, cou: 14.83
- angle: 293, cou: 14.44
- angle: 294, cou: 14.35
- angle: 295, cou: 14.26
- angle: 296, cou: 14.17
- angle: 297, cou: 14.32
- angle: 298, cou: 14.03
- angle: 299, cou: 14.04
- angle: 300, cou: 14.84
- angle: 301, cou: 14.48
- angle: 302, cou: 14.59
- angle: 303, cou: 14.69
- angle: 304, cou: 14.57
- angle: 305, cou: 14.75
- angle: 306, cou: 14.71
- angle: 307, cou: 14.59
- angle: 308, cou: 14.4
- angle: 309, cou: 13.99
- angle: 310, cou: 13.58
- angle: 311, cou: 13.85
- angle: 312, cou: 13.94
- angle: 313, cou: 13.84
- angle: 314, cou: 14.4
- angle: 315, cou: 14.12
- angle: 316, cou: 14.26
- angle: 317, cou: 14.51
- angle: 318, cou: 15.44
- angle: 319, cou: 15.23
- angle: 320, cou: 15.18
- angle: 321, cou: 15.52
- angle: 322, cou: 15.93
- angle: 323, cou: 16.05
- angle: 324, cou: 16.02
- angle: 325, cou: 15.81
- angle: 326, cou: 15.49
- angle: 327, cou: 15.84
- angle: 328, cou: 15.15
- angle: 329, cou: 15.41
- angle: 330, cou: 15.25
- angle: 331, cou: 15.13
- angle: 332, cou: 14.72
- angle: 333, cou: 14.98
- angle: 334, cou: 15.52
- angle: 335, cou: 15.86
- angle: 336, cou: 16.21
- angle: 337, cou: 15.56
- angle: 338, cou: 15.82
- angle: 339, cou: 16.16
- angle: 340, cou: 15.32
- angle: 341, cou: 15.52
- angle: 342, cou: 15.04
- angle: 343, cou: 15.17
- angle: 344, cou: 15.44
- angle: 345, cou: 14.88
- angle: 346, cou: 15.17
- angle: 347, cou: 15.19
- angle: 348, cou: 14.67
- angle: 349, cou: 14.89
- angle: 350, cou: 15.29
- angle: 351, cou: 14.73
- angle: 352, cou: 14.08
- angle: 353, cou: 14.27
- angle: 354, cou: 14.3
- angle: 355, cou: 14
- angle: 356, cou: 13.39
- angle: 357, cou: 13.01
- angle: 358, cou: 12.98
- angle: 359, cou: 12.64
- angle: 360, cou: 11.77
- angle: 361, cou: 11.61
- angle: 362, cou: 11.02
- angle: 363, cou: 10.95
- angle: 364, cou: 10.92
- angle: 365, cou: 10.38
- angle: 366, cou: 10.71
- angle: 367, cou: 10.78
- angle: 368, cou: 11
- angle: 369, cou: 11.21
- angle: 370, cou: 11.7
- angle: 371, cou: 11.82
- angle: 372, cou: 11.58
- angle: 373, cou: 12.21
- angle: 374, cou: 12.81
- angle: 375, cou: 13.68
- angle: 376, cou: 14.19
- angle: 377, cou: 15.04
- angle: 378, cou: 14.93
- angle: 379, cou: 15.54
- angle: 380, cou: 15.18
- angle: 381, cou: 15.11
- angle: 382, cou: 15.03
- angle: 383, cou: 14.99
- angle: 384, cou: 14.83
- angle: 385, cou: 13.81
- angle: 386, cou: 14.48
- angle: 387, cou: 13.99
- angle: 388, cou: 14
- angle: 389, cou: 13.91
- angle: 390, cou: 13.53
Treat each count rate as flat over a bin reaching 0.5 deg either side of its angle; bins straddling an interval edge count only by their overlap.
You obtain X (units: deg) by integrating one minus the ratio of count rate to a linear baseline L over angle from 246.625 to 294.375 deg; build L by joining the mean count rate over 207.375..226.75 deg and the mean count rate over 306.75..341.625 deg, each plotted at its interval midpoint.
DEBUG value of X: 3.16 deg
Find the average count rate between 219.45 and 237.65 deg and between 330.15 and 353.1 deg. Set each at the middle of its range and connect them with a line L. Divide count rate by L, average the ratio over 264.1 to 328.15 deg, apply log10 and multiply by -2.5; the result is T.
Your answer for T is 0.06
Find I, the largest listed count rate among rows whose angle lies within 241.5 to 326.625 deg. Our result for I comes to 16.05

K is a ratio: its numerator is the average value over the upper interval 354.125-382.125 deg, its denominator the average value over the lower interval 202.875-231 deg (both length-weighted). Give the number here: 0.81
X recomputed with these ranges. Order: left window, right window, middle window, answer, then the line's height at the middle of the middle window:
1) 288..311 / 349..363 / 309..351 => -4.01 deg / 13.8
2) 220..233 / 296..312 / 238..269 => 1.51 deg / 15.3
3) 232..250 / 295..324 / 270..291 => 0.42 deg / 14.7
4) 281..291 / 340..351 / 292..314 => 0.79 deg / 14.9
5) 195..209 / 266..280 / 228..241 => -0.54 deg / 14.6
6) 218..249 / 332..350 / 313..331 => 0.14 deg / 15.4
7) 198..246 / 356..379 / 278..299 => -0.87 deg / 14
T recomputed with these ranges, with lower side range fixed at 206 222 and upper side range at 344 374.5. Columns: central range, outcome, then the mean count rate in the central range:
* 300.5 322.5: -0.061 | 14.6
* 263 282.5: 0.034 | 14.1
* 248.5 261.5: 0.022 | 14.6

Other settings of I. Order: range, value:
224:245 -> 16.37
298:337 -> 16.21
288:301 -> 15.1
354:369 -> 14.3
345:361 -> 15.29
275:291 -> 15.19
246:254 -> 14.67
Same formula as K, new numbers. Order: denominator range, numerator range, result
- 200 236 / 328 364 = 0.93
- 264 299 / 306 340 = 1.05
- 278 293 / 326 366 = 0.98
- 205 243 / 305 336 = 0.97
